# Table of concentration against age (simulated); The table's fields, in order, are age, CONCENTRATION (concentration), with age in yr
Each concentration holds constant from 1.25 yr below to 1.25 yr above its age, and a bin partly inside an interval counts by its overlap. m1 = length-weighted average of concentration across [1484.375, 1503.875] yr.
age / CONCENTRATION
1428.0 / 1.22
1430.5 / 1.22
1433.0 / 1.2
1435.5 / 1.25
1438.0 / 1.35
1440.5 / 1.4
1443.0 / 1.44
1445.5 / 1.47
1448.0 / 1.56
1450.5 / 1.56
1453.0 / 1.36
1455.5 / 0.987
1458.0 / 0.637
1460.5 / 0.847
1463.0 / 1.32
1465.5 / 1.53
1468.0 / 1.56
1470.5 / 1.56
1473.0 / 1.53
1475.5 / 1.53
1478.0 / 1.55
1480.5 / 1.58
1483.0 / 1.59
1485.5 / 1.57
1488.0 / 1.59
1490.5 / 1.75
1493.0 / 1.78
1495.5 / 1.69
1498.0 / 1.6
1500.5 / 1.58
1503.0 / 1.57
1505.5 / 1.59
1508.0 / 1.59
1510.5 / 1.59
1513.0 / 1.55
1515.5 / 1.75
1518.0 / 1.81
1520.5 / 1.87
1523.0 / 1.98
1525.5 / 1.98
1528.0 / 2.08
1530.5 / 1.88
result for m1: 1.64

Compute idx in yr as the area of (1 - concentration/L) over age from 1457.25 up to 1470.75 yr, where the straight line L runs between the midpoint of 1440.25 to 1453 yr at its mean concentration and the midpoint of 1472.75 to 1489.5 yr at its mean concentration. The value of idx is 2.5 yr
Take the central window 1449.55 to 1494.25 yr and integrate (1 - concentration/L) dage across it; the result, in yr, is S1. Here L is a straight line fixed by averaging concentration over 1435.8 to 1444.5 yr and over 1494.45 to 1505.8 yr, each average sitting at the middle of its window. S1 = 2.1 yr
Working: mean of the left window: 1.38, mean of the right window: 1.61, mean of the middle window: 1.43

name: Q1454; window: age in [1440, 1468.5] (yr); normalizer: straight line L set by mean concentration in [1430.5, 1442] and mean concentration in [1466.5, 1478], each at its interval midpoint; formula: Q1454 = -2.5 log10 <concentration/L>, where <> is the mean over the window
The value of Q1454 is 0.09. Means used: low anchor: 1.29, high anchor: 1.55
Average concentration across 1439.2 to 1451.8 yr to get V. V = 1.48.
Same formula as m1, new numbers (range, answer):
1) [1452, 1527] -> 1.55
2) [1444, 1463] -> 1.21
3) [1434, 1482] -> 1.37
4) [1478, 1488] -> 1.58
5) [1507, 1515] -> 1.59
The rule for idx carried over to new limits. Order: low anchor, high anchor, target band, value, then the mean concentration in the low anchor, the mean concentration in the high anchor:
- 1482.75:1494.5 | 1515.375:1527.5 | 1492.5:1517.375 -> 2.1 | 1.66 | 1.9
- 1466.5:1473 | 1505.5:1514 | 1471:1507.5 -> -0.9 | 1.55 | 1.58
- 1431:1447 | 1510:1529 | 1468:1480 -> 0.1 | 1.35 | 1.83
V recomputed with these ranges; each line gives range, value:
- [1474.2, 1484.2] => 1.56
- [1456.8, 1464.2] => 0.934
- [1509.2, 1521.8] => 1.71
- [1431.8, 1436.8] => 1.23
